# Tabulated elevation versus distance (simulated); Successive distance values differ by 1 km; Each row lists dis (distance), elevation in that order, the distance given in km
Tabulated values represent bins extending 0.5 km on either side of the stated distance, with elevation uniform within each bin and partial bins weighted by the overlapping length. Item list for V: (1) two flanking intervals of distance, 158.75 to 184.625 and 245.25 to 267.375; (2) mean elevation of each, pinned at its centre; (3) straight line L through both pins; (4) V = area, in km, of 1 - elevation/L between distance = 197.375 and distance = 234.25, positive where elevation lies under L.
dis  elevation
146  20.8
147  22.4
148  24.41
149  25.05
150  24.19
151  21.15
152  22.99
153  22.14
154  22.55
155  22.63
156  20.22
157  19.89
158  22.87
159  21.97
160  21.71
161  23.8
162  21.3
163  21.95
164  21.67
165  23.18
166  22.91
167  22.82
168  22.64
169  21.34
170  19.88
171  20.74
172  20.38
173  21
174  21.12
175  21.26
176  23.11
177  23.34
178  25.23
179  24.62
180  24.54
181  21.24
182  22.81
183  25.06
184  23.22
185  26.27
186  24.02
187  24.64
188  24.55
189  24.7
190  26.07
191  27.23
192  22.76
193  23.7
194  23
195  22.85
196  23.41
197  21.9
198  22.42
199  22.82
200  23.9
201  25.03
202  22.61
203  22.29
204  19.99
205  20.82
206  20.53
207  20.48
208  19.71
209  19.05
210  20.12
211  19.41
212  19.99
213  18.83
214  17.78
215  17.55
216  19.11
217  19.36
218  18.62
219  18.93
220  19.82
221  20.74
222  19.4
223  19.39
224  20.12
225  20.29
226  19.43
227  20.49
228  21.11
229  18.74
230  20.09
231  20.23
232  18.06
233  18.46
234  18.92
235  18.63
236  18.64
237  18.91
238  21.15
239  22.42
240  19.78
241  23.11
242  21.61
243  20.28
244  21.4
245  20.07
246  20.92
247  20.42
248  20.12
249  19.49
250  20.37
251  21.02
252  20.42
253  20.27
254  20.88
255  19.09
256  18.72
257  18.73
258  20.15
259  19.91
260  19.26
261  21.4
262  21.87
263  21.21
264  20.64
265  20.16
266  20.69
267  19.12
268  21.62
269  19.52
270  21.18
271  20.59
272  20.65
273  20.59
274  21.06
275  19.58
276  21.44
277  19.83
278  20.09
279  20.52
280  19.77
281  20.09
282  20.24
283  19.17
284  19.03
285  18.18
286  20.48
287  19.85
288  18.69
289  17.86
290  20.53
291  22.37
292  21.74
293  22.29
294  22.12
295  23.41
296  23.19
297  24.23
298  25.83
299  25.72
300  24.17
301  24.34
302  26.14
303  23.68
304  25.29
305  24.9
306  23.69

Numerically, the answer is 2.0 km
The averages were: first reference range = 22.4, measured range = 20.1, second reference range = 20.2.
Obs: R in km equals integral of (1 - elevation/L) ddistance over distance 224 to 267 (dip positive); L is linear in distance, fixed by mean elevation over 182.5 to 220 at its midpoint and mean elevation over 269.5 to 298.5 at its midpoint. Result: 2.4 km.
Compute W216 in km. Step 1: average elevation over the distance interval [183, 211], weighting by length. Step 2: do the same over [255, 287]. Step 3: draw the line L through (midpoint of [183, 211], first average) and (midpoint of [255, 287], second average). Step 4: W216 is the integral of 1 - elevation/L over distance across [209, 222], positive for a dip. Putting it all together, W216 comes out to 1.8 km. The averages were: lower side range 22.9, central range 19.2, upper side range 20.2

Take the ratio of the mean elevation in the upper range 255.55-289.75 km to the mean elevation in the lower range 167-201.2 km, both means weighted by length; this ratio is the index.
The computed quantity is 0.86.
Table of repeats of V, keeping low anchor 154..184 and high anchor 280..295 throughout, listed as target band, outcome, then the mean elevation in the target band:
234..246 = 0.3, 20.5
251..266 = 0.4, 20.2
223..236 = 1.1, 19.5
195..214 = 0.4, 21.2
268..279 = 0.0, 20.5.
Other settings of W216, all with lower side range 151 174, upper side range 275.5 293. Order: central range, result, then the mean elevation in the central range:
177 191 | -1.92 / 24.4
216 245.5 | 1.28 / 19.9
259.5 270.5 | -0.15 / 20.6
